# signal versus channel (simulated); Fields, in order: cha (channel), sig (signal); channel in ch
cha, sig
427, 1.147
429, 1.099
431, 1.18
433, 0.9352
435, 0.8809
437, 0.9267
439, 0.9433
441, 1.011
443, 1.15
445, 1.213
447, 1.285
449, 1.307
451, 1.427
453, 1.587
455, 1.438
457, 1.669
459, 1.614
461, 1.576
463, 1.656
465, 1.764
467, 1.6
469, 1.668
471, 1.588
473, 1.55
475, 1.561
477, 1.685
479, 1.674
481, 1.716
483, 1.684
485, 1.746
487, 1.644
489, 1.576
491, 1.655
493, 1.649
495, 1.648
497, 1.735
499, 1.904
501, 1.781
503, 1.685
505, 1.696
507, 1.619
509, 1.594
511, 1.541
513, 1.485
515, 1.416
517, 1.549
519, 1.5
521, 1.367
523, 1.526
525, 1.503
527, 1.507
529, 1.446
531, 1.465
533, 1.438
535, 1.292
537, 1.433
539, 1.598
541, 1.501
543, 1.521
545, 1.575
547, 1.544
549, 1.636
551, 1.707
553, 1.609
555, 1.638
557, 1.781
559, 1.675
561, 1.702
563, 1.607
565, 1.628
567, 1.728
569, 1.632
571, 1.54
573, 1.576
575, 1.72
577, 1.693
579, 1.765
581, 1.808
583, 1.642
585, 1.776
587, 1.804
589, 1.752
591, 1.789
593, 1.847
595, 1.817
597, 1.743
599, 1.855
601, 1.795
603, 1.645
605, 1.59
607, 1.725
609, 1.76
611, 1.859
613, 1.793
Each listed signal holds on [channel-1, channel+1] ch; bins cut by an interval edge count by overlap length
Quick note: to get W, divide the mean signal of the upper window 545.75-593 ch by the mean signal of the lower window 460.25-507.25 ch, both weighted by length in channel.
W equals 1.0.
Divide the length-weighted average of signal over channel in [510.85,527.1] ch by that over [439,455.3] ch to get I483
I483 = 1.16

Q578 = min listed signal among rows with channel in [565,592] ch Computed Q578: 1.54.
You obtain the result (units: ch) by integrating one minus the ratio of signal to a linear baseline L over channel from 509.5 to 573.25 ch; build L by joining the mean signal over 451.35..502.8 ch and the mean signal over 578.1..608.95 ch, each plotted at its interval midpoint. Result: 5.9 ch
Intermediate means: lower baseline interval 1.65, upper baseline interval 1.76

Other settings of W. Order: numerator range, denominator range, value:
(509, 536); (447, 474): 0.94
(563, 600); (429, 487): 1.21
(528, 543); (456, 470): 0.88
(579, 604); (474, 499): 1.06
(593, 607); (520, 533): 1.19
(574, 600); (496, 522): 1.10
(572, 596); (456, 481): 1.07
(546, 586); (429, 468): 1.27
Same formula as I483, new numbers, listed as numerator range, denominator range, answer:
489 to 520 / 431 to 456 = 1.39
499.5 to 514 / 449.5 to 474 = 1.03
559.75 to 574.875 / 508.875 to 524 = 1.10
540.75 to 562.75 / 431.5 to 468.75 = 1.22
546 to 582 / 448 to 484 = 1.04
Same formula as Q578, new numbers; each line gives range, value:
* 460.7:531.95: 1.367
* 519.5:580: 1.292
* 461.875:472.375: 1.588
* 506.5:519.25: 1.416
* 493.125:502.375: 1.648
